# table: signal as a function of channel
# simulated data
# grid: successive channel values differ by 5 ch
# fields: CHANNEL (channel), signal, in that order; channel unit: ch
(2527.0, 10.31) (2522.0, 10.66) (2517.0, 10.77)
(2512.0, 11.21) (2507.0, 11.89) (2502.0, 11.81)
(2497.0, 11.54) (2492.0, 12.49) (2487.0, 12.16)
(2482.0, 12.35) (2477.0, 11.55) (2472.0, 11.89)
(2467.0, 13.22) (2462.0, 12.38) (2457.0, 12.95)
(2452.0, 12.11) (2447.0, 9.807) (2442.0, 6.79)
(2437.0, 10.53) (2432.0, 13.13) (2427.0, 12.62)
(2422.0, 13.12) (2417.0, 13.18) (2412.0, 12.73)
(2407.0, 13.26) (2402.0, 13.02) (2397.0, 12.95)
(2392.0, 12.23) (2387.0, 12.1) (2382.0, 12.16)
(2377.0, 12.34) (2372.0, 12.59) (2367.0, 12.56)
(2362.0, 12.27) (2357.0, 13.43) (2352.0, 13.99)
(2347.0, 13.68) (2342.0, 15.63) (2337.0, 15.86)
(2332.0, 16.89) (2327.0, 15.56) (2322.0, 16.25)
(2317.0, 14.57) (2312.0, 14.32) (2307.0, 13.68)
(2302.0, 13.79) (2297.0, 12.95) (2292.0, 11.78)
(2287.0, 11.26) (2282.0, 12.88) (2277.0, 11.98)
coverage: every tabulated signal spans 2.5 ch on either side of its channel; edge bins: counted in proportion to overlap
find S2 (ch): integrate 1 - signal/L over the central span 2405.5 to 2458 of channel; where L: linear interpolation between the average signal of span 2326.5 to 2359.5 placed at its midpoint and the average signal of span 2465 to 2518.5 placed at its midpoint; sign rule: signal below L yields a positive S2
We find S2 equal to 5.5 ch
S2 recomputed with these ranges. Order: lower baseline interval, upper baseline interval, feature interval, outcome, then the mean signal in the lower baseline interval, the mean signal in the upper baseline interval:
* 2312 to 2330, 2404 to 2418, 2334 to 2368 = 1.3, 15.3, 13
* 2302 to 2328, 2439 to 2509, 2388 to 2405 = 0.6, 14.7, 11.6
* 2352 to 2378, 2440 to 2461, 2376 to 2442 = -3.8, 12.8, 10.6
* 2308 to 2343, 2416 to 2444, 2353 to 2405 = 3.3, 15.5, 11.6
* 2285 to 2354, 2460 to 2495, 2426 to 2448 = 4.0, 14.3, 12.3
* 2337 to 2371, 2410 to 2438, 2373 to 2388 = 1.2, 13.7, 12.7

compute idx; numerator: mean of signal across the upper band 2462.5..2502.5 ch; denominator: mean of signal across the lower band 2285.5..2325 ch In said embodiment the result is 0.89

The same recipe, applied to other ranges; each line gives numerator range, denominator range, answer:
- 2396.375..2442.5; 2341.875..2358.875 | 0.88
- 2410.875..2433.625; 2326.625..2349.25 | 0.83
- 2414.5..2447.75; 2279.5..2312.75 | 0.88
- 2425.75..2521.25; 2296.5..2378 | 0.82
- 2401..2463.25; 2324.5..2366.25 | 0.82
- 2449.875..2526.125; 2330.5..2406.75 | 0.89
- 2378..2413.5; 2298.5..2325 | 0.87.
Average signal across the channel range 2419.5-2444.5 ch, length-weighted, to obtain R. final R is 11.2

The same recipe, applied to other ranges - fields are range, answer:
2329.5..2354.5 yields 15.2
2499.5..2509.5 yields 11.8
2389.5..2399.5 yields 12.6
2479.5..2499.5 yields 12.1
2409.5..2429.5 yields 12.9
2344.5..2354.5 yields 13.8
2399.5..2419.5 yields 13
